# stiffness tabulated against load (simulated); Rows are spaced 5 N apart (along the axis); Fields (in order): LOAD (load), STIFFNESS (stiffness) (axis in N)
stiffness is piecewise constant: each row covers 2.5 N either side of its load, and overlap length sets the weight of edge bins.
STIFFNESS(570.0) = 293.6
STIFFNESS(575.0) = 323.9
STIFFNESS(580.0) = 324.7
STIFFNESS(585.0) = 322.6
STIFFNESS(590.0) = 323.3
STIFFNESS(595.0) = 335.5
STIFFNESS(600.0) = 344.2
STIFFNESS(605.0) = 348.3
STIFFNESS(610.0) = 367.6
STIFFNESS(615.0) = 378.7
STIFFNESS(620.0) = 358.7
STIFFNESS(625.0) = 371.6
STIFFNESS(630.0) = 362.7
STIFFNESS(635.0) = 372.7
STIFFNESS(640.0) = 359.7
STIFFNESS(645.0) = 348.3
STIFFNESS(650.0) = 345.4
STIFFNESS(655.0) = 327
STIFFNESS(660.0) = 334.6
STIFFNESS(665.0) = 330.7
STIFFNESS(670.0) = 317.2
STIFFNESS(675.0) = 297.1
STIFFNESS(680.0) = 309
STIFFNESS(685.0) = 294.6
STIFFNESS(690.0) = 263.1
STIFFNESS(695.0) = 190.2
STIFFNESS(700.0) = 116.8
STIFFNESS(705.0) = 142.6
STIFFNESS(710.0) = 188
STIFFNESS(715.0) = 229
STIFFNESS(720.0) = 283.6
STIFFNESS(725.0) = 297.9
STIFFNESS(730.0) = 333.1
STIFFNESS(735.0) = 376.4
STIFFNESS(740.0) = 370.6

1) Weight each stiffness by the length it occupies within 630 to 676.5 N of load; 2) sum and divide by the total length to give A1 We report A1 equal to 339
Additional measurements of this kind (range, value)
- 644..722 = 268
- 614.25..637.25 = 368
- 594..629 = 359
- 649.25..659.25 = 334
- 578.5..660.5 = 349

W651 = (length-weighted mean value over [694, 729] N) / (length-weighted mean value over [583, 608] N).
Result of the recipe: 0.6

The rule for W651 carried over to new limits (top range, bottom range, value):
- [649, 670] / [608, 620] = 0.90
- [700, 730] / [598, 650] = 0.63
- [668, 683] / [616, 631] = 0.84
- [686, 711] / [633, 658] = 0.53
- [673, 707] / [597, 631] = 0.64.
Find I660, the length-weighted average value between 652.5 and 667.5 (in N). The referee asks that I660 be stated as 331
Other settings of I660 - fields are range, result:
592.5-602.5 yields 340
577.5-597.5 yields 327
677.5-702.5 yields 235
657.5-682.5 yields 318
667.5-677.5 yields 307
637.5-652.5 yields 351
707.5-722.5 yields 234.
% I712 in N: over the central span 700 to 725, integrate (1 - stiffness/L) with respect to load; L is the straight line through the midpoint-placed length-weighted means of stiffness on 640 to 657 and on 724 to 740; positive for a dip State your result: 9.8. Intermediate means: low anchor 343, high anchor 345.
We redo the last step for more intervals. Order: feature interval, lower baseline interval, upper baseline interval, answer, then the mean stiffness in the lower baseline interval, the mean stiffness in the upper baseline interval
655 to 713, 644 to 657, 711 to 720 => 7.1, 340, 237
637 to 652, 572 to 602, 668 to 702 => -3.5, 328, 257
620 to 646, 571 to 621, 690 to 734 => -4.9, 341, 230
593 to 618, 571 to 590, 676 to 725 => -4.4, 321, 230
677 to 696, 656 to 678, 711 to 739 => 2.6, 320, 301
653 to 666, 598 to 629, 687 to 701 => -2.9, 362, 202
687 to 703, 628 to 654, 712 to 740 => 6.6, 356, 308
